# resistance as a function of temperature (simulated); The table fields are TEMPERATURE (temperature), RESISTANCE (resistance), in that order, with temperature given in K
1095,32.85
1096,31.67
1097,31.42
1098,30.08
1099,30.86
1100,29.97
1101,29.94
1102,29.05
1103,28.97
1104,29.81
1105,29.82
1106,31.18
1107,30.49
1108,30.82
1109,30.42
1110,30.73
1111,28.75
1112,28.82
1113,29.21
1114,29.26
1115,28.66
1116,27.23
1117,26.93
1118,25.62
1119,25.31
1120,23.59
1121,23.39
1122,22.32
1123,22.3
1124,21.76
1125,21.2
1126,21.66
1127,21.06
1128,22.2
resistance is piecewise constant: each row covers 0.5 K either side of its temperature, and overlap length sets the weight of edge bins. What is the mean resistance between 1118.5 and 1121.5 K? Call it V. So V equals 24.1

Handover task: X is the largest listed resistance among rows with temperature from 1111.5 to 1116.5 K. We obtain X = 29.26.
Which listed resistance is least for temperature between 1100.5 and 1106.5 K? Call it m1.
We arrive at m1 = 28.97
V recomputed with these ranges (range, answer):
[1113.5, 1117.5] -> 28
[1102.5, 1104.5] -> 29.4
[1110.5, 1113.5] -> 28.9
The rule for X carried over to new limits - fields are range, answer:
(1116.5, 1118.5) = 26.93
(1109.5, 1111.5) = 30.73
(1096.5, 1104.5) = 31.42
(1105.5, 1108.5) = 31.18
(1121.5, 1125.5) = 22.32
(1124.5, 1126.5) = 21.66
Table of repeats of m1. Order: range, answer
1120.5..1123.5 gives 22.3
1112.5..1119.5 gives 25.31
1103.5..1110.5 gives 29.81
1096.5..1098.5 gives 30.08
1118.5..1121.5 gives 23.39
